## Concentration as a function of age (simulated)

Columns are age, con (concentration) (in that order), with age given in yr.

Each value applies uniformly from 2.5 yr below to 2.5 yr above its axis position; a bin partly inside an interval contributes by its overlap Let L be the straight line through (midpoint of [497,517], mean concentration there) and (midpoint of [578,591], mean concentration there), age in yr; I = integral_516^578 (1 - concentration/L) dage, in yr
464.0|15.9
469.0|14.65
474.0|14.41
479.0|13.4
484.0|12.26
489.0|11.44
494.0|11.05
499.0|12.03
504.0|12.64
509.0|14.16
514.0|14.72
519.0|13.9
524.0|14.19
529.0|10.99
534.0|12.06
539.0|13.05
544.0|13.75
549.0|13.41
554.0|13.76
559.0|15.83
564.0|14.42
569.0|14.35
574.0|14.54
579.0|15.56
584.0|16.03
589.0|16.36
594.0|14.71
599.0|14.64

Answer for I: 4.3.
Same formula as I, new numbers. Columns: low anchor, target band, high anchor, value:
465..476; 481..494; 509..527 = 2.5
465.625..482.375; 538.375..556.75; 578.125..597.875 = 1.8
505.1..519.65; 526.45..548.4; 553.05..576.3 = 2.8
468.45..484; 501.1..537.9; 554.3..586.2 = 2.9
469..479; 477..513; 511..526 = 4.4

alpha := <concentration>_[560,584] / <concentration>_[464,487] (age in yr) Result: 1.08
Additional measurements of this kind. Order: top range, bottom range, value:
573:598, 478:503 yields 1.29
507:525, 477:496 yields 1.18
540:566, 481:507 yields 1.18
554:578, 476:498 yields 1.22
